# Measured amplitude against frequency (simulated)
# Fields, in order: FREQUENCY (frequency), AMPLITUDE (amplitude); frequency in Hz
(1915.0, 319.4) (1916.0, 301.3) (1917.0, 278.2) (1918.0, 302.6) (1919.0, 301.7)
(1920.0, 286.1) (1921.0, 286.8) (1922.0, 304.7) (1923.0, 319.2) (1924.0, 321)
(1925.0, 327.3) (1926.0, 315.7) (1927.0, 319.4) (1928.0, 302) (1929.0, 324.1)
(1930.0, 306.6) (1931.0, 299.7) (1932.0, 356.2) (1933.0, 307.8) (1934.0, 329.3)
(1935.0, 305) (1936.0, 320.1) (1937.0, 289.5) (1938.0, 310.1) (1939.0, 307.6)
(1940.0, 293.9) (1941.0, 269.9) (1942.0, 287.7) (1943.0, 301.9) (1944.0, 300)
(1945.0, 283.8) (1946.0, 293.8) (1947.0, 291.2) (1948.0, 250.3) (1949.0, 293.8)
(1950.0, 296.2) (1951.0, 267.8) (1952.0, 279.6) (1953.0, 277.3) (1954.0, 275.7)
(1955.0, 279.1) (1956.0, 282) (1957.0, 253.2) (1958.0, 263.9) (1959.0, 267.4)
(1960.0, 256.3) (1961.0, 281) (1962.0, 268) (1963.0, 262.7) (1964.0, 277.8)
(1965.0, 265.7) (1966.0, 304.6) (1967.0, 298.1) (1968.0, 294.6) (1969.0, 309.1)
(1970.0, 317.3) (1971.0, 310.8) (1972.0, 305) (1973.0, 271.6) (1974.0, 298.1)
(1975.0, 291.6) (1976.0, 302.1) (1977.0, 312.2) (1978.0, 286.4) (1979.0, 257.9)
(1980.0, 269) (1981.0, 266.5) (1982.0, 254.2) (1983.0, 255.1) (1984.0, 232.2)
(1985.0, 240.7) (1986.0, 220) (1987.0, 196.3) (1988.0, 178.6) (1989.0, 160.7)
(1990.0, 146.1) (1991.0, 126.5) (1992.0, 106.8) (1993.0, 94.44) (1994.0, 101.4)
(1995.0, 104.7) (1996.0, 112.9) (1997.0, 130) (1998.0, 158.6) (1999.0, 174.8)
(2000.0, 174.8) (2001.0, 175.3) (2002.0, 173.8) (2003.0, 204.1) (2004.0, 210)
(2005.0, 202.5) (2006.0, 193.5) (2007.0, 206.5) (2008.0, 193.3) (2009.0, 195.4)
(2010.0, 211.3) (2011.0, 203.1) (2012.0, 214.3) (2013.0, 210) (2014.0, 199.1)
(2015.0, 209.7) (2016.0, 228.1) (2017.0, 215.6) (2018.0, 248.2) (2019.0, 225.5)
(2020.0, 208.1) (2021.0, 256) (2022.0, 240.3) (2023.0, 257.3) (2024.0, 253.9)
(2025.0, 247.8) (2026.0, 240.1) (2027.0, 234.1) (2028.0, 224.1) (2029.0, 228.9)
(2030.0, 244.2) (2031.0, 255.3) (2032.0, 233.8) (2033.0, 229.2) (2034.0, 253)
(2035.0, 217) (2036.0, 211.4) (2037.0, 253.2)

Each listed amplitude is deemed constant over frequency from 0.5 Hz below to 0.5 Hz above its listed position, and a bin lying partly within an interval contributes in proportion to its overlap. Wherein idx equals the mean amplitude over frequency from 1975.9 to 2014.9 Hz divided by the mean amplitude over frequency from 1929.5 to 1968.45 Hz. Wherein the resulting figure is 0.68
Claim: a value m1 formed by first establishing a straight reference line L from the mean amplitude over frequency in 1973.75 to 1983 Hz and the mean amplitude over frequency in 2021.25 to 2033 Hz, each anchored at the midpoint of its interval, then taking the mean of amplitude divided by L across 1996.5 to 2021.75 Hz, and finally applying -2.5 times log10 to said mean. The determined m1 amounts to 0.26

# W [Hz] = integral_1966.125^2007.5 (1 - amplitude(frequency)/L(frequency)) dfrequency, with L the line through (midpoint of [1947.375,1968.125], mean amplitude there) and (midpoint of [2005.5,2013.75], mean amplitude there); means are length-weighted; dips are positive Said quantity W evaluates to 3.4 Hz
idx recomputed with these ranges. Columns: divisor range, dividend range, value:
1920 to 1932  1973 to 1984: 0.89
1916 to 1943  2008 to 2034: 0.75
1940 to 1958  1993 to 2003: 0.52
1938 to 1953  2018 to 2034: 0.83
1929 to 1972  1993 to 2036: 0.71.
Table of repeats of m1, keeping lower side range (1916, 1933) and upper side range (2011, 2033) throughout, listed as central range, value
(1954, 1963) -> 0.05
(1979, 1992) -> 0.24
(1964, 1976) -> -0.09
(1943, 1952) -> 0.02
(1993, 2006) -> 0.49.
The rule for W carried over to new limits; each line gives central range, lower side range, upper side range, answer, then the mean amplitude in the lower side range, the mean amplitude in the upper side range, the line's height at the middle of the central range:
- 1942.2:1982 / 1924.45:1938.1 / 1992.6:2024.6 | -2.7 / 315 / 194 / 267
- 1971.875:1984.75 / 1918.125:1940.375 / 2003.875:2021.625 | -1.1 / 311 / 213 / 253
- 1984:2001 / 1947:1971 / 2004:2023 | 6.1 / 280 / 215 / 240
